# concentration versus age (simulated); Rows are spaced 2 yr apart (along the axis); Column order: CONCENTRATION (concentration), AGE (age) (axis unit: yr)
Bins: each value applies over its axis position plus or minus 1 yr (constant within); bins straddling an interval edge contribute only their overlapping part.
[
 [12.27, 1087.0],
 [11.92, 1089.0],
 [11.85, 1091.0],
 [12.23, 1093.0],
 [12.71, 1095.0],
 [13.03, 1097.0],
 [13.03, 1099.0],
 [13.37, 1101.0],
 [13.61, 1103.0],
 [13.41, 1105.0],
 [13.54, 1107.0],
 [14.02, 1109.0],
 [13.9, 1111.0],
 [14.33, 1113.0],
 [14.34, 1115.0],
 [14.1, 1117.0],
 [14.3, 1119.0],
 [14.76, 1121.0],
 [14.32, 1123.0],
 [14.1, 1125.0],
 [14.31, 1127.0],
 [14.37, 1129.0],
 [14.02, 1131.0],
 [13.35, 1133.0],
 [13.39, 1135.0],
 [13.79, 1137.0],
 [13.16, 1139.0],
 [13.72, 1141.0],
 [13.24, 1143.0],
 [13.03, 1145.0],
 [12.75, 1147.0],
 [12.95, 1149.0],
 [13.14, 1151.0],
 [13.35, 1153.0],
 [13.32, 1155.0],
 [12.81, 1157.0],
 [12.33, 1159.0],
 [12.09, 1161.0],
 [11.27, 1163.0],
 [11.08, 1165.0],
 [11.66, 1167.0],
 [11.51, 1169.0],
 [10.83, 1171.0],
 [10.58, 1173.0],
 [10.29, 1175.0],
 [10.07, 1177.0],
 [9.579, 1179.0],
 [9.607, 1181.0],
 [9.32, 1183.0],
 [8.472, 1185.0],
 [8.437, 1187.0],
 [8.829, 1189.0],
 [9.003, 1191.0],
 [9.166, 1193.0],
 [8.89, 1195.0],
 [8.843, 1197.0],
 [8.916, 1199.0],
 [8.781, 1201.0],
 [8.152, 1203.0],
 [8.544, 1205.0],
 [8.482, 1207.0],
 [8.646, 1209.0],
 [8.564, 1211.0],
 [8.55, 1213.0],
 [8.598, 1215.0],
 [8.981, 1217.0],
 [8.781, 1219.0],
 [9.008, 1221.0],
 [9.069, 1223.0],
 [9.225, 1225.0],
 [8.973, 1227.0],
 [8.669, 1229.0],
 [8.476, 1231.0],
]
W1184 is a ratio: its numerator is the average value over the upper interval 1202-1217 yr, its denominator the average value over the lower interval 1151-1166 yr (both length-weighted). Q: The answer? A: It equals 0.69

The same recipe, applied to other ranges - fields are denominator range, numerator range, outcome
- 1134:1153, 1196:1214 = 0.65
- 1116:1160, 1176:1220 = 0.65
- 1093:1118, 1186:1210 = 0.64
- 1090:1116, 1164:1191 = 0.75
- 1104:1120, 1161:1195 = 0.72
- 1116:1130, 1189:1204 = 0.62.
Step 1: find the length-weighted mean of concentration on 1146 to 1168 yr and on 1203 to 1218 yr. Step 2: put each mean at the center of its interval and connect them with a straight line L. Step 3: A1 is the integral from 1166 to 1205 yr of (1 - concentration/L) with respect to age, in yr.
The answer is 3.4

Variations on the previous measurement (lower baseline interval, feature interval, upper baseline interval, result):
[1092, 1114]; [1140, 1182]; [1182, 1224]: -4.4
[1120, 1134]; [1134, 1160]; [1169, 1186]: -1.4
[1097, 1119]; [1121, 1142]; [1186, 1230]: -2.2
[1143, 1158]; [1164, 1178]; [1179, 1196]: -0.1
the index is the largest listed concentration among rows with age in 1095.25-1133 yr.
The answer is 14.76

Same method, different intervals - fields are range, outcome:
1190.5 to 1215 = 9.166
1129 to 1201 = 14.37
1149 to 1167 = 13.35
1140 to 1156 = 13.72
